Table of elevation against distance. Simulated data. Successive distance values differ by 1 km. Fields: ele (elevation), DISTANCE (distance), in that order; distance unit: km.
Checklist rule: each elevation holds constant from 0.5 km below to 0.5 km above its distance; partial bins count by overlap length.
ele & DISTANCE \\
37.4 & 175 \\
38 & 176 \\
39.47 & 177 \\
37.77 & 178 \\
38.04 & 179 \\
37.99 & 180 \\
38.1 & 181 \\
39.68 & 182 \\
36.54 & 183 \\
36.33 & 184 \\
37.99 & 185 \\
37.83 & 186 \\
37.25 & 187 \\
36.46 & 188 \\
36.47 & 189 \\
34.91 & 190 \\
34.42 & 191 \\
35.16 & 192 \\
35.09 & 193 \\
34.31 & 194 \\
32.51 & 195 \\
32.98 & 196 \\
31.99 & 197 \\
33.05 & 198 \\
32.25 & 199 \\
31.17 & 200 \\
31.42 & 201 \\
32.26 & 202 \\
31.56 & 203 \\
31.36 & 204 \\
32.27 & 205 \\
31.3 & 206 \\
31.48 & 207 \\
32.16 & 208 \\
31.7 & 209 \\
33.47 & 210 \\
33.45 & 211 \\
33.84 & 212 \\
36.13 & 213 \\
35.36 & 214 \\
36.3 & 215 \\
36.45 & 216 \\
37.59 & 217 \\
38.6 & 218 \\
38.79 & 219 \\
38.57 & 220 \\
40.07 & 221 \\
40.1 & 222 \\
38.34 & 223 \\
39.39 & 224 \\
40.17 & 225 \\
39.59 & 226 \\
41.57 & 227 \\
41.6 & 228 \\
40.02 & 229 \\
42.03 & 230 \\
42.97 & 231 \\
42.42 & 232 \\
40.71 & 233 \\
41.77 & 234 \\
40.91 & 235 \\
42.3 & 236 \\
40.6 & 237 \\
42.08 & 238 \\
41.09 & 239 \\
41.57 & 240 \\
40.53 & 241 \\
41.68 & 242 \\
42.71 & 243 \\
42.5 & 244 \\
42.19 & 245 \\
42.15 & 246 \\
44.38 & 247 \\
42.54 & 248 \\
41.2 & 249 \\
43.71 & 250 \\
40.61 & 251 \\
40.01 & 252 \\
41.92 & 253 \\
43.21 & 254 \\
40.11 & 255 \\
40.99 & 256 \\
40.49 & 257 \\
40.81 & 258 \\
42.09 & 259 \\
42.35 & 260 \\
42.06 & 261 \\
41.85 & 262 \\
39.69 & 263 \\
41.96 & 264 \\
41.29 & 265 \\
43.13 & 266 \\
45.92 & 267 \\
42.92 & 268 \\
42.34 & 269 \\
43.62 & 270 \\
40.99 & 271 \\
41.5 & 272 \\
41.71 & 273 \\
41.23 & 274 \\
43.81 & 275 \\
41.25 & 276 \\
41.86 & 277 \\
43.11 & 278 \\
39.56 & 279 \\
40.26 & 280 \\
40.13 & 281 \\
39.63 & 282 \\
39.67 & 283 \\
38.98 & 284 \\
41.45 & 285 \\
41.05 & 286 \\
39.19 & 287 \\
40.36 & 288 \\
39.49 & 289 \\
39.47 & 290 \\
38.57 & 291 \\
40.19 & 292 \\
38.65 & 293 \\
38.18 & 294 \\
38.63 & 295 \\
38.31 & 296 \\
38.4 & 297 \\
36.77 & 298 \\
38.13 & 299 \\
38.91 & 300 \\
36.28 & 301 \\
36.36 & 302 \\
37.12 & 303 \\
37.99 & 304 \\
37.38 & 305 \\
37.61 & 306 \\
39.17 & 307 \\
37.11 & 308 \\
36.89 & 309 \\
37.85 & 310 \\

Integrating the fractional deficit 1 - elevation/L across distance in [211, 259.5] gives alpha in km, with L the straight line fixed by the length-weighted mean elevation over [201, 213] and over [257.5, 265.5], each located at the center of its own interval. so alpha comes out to -4.4 km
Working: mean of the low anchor 32.4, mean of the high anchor 41.5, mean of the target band 40.4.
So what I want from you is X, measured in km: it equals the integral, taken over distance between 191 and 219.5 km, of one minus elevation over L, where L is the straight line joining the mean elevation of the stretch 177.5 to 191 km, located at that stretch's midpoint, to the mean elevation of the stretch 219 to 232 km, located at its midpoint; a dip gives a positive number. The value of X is 3.76 km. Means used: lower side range 37.2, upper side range 40.4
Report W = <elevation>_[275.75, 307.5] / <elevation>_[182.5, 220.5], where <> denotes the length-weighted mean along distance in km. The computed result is 1.13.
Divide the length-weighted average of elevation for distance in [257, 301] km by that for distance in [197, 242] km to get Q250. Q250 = 1.09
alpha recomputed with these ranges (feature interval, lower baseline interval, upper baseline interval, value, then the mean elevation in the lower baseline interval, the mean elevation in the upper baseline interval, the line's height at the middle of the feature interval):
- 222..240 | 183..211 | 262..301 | -2.3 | 33.7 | 40.5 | 36.4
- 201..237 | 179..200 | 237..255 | 1.5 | 35.5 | 41.9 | 38.9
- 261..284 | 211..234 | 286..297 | -1.5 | 39.1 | 39.2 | 39.1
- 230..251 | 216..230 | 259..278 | -0.7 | 39.5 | 42.2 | 40.6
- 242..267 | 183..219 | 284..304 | -3.5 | 34.3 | 38.7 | 36.8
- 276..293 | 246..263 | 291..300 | -0.4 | 41.7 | 38.4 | 39.3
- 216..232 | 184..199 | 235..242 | -0.2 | 35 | 41.4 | 39.4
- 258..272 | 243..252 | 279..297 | -0.4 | 42.3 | 39.5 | 41.1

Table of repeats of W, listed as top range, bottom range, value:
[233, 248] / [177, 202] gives 1.18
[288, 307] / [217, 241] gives 0.94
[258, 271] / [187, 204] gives 1.26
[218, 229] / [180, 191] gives 1.07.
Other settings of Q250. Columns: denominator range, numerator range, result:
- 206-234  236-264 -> 1.10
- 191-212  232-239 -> 1.27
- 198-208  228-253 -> 1.32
